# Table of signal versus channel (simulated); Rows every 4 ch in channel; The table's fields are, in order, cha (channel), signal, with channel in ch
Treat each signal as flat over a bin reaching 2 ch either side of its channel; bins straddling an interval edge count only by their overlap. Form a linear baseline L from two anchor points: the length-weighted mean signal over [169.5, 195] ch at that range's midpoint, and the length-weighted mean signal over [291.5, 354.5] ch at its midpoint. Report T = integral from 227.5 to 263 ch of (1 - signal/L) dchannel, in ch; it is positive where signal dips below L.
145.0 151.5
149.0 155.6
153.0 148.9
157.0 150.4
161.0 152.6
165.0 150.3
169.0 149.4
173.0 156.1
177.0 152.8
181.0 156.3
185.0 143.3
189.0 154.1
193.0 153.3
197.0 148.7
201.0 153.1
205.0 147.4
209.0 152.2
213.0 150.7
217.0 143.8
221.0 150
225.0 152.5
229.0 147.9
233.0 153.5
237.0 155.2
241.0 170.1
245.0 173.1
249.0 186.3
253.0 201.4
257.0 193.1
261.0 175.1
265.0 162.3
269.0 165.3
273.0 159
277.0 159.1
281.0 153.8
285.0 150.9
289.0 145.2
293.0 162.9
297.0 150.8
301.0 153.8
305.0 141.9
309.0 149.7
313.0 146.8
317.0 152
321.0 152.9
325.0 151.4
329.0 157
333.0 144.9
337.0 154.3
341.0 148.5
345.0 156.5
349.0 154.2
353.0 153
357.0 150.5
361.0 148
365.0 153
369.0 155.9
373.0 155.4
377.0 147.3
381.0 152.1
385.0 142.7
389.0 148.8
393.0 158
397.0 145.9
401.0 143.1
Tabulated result -4.9 ch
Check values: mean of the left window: 152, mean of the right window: 152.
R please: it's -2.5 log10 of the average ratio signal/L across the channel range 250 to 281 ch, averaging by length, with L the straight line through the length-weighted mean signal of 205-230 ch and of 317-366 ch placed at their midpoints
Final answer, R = -0.15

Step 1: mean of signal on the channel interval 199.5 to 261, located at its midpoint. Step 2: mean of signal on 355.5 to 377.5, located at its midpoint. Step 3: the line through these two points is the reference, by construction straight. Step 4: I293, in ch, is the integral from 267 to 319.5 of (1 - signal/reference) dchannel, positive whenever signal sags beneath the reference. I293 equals 1.5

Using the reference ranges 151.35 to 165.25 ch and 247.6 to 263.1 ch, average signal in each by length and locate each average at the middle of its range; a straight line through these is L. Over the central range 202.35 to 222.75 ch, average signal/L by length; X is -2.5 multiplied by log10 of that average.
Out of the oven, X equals 0.16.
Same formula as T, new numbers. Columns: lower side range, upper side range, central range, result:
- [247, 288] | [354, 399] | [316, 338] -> 1.0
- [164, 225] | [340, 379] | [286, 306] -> 0.1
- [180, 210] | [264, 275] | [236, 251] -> -1.3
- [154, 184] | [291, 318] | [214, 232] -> 0.3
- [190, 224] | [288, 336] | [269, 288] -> -0.7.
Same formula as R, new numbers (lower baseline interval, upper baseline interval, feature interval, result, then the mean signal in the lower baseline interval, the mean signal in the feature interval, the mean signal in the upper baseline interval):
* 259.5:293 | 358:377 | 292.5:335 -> 0.04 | 159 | 151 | 152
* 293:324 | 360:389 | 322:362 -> -0.01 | 151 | 152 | 151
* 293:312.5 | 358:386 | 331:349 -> -0.01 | 150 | 151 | 151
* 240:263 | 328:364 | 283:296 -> 0.12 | 184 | 153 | 152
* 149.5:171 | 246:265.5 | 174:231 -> 0.10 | 151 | 151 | 185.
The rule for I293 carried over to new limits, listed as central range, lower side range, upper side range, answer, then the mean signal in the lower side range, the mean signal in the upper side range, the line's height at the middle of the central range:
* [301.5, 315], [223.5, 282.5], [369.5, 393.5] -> 1.1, 167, 151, 160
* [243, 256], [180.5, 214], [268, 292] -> -2.8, 151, 155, 154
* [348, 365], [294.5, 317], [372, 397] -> -0.2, 149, 150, 150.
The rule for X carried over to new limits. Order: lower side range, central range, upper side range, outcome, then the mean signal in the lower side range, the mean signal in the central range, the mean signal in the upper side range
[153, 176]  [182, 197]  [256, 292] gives 0.025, 152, 150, 162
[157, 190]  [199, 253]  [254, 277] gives 0.032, 152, 158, 171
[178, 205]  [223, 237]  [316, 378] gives -0.003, 151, 152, 152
